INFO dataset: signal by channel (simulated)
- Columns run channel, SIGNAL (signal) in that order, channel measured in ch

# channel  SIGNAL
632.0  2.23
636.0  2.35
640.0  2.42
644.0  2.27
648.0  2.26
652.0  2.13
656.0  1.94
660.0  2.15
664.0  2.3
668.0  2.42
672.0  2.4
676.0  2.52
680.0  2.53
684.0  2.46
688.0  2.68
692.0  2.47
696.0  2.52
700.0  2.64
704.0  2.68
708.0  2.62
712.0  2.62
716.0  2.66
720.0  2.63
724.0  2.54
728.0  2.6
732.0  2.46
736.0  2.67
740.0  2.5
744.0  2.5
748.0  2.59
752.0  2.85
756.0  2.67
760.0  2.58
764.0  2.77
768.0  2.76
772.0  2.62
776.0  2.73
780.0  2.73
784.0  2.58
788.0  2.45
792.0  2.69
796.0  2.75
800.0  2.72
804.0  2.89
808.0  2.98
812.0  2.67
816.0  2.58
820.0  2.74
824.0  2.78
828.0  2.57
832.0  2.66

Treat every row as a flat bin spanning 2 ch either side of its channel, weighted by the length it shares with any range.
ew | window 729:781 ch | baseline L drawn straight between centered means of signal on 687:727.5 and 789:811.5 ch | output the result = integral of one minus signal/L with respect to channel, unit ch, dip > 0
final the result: 1.0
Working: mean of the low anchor 2.6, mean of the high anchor 2.78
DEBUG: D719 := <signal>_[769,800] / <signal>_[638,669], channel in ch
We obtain 1.2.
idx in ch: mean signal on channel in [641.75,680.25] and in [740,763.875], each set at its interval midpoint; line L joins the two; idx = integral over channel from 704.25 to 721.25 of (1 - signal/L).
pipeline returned -1.05 ch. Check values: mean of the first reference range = 2.28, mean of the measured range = 2.64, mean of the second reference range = 2.64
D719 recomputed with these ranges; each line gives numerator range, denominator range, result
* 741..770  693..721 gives 1.02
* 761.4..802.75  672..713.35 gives 1.05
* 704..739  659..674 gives 1.12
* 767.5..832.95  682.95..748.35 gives 1.05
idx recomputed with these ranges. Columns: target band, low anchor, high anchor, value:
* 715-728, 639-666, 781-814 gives -0.8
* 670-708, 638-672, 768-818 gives -3.1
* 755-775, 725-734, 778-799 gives -0.6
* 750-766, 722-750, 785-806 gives -0.7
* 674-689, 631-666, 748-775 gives -1.1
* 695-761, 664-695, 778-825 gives -0.9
